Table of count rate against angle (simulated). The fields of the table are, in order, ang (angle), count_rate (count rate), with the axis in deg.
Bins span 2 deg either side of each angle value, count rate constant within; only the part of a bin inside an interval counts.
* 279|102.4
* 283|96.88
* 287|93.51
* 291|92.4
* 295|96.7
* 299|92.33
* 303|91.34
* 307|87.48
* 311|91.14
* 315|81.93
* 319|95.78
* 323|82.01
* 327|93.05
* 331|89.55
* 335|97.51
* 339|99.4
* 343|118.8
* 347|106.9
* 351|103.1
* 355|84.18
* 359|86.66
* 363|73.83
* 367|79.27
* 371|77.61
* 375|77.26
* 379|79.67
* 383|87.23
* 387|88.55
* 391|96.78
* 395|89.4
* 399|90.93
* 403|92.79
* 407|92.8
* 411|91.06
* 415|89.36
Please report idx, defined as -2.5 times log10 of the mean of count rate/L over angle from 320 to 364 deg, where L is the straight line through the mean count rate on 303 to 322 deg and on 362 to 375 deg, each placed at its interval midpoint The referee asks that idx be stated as -0.15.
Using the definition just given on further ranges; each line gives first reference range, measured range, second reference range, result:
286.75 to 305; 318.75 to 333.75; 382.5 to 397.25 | 0.03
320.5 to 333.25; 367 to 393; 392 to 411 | 0.08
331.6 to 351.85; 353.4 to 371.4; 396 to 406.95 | 0.24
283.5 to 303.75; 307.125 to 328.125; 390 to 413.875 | 0.06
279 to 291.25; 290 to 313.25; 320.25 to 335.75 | 0.02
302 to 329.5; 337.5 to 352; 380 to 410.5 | -0.20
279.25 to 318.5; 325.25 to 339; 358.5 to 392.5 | -0.07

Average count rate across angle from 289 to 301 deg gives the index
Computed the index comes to 93.8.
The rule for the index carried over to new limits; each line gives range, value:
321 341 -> 92.3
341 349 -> 113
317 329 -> 90.3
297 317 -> 88.8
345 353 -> 105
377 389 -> 85.1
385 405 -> 91.7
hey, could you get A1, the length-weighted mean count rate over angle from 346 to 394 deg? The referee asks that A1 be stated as 86.4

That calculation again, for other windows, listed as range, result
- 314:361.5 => 95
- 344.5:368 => 90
